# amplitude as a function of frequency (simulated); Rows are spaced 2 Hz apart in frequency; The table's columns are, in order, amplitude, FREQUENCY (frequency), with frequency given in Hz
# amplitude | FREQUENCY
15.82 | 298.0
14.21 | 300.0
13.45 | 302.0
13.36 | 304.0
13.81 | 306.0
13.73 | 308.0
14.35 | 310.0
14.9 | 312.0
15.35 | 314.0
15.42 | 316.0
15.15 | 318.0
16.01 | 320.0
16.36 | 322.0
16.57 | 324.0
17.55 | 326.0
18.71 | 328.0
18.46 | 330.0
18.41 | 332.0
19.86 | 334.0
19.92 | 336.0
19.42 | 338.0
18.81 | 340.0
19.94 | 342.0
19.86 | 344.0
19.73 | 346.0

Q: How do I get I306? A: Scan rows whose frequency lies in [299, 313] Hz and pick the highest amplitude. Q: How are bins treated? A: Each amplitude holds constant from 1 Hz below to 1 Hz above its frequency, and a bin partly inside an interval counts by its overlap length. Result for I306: 14.9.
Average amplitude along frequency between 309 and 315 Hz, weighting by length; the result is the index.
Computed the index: 14.9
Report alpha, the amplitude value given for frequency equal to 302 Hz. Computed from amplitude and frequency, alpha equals 13.45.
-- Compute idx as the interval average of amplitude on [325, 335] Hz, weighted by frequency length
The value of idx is 18.6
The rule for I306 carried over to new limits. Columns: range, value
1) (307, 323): 16.36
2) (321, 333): 18.71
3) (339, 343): 19.94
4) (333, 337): 19.92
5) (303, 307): 13.81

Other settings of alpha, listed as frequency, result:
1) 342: 19.94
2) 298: 15.82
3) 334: 19.86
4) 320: 16.01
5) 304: 13.36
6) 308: 13.73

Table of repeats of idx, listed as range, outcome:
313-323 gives 15.7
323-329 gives 17.6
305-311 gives 14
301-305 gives 13.4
